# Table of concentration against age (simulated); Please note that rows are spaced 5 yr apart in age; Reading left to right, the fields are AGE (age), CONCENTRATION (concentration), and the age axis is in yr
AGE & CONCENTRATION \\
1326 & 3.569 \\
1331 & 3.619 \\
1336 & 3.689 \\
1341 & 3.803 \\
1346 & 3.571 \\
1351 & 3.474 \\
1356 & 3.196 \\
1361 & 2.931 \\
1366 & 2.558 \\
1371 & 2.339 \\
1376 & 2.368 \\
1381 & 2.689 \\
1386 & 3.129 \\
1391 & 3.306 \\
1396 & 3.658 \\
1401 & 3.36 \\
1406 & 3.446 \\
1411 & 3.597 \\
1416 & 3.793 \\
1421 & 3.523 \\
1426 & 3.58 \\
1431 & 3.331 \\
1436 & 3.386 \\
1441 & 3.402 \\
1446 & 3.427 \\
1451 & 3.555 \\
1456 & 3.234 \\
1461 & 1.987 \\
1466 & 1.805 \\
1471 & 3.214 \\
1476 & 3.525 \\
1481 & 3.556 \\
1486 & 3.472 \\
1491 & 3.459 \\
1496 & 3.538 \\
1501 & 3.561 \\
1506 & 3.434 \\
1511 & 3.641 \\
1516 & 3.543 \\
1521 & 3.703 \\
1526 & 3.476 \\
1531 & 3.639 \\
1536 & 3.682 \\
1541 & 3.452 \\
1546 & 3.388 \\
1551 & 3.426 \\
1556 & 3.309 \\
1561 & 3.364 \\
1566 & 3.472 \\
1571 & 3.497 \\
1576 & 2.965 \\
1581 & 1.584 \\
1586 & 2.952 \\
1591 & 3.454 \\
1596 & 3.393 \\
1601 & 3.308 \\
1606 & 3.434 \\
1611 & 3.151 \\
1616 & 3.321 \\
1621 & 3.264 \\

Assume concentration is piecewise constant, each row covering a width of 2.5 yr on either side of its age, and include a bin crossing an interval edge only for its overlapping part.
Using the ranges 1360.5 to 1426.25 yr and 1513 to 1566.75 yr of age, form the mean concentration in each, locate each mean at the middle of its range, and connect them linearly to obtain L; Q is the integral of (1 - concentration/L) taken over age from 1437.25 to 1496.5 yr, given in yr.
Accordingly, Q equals 2.7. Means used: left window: 3.16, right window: 3.5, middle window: 3.17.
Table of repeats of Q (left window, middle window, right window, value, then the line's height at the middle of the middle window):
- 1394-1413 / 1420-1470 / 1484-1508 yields 5.6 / 3.5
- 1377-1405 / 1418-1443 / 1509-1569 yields -1.3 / 3.28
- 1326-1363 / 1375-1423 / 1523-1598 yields 1.6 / 3.43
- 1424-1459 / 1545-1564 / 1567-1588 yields -3.1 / 2.9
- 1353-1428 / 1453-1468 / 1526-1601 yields 3.8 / 3.2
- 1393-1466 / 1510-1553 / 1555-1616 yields -4.4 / 3.22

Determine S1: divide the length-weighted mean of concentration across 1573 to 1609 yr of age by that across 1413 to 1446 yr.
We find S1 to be 0.86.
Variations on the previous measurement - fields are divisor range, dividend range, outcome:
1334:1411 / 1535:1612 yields 1.02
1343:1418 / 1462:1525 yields 1.06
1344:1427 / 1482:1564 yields 1.10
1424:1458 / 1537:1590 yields 0.93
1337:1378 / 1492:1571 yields 1.15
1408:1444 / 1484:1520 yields 1.00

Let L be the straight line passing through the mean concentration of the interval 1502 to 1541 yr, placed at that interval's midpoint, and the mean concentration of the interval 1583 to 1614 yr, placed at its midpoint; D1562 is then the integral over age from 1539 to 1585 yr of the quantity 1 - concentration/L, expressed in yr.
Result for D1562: 3.5 yr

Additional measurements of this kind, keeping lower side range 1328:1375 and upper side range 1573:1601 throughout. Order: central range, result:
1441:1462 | -0.5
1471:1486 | -2.0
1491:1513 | -3.7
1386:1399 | -1.0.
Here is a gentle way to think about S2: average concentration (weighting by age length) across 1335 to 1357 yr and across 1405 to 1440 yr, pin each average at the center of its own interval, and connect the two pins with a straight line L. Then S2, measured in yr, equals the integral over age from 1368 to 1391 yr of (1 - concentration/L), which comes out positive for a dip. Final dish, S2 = 5.5 yr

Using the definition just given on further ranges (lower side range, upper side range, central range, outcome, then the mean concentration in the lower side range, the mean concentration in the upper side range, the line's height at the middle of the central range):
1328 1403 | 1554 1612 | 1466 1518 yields -4.0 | 3.18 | 3.16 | 3.17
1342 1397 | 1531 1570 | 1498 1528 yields -1.7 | 3.02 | 3.46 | 3.37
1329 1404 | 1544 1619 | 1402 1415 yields -1.4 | 3.18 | 3.2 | 3.18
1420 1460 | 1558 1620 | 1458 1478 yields 4.2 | 3.37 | 3.16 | 3.33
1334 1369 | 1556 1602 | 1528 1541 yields -1.9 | 3.3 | 3.11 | 3.15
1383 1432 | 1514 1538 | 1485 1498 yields 0.3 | 3.47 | 3.61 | 3.57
